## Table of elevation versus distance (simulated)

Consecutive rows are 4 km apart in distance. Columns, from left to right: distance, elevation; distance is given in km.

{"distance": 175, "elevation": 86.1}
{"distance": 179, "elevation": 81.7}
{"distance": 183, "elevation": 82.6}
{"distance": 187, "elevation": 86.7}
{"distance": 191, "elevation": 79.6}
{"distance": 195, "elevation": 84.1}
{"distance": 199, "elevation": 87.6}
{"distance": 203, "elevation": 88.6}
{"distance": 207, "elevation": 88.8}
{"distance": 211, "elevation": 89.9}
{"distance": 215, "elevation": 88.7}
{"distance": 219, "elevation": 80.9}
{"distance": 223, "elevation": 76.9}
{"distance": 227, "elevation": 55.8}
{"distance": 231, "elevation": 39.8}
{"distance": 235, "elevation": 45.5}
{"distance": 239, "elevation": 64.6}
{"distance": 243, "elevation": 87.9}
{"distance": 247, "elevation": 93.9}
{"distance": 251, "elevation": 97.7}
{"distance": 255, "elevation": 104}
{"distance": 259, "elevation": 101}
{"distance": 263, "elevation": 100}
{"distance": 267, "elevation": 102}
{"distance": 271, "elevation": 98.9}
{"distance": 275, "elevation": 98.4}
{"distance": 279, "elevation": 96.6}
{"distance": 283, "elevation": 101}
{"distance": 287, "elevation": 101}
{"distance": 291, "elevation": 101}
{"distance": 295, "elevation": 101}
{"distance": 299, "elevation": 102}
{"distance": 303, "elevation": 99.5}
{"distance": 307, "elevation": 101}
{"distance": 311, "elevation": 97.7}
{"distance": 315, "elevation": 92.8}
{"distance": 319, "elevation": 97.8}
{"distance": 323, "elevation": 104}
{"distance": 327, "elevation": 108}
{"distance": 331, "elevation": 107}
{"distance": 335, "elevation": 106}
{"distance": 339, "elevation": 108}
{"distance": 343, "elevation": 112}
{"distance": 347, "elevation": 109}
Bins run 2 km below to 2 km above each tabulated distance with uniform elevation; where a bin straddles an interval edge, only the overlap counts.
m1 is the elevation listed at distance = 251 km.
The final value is 97.7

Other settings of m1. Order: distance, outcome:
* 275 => 98.4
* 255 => 104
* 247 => 93.9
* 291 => 101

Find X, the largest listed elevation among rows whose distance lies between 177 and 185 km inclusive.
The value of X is 82.6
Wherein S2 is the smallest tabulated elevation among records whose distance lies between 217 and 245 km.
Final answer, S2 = 39.8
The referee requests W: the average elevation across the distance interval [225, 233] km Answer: 47.8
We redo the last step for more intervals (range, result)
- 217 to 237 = 59.8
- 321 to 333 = 106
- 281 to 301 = 101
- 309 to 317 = 95.2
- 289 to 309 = 101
